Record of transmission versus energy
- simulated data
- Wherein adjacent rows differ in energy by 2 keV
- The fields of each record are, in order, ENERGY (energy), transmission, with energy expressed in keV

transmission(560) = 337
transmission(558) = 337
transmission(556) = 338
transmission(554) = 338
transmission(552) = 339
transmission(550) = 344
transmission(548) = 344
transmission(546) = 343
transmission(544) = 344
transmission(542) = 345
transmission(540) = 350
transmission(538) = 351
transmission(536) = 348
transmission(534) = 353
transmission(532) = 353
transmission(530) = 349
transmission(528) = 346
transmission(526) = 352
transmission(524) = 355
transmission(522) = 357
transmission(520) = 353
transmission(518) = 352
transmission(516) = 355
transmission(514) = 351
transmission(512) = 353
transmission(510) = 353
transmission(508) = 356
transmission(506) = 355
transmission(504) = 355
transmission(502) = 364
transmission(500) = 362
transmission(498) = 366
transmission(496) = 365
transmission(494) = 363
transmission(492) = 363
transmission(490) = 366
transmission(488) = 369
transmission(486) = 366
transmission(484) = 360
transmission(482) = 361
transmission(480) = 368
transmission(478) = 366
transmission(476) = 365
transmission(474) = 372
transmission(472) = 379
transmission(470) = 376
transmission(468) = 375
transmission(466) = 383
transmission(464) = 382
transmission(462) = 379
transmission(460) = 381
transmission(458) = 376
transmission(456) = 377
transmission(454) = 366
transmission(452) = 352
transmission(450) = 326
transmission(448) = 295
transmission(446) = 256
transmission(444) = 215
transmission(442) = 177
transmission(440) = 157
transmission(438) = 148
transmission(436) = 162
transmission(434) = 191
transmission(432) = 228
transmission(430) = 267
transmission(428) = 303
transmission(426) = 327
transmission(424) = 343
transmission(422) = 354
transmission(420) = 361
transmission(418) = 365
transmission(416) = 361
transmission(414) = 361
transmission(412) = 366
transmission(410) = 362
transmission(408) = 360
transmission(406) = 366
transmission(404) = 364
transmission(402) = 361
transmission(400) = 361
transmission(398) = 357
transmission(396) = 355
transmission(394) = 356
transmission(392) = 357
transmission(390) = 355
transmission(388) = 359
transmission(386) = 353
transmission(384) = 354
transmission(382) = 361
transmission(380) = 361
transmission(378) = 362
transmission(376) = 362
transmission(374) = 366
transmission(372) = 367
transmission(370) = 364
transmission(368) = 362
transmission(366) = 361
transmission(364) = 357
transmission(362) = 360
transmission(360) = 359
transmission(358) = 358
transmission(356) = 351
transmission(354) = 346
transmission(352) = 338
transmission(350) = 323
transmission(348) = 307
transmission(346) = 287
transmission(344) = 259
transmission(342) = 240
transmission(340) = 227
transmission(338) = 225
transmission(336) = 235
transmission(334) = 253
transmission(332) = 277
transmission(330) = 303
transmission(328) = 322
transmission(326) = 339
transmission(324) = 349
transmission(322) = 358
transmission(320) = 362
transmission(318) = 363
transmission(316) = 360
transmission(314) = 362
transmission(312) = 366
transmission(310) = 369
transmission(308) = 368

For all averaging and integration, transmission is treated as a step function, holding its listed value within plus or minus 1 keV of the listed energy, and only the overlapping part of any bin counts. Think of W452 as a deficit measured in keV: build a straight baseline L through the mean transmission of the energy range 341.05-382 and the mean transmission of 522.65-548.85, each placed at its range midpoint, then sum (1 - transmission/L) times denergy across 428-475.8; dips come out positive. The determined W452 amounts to 5.9 keV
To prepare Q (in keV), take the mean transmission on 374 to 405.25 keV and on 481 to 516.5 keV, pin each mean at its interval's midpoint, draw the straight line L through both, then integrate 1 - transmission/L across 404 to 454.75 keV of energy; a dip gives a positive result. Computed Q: 9.0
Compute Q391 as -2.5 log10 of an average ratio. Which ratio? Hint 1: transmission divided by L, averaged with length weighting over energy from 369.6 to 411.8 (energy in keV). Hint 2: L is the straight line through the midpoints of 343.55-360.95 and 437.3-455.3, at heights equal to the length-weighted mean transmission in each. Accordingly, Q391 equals -0.20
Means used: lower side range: 327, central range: 360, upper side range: 258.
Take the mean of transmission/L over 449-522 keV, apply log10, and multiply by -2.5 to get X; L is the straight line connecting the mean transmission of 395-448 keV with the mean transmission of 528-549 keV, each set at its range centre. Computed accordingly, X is -0.12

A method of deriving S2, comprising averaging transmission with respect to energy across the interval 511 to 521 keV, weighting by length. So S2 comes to 353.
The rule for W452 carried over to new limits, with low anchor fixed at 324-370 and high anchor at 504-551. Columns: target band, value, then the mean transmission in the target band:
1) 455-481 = -2.9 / 375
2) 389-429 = -3.8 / 355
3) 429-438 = 3.4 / 205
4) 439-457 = 2.9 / 280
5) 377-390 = -1.6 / 358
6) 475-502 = -1.8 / 365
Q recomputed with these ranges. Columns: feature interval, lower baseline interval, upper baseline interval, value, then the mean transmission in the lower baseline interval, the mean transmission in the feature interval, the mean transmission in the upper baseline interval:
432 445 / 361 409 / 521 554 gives 6.46 keV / 360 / 179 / 348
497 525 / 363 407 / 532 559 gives -0.67 keV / 360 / 356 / 344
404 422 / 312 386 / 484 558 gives -1.27 keV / 330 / 362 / 353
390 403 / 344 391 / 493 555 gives -0.30 keV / 349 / 358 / 352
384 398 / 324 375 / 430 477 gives -2.00 keV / 316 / 356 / 304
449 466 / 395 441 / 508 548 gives -2.20 keV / 312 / 368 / 351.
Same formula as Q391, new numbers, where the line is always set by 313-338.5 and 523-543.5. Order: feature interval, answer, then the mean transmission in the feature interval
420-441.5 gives 0.307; 252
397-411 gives -0.099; 362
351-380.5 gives -0.109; 358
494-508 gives -0.049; 361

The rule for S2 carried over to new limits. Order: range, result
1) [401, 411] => 363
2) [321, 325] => 354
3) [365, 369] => 362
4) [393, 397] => 356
